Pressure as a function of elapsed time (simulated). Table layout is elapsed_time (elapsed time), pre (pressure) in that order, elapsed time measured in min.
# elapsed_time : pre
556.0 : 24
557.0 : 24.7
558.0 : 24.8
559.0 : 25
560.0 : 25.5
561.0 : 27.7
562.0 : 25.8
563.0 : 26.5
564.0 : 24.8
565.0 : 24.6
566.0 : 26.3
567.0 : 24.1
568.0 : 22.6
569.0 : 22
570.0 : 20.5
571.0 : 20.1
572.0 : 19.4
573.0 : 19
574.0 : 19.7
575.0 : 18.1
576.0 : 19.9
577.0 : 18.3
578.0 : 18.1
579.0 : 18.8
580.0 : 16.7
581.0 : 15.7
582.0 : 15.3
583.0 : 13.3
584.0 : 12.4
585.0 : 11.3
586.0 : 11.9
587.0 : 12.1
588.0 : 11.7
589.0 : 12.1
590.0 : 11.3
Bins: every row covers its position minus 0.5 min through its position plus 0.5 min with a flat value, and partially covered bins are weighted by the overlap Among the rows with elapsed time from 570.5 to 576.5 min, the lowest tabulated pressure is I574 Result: 18.1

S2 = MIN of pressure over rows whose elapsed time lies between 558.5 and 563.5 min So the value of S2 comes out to 25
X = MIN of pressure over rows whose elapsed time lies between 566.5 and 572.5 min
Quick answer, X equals 19.4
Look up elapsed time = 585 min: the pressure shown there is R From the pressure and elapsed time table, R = 11.3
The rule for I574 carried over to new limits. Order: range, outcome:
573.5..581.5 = 15.7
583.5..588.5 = 11.3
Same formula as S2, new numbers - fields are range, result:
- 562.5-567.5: 24.1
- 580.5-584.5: 12.4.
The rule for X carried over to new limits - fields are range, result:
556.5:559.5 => 24.7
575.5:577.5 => 18.3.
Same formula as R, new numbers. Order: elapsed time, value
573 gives 19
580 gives 16.7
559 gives 25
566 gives 26.3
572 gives 19.4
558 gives 24.8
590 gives 11.3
